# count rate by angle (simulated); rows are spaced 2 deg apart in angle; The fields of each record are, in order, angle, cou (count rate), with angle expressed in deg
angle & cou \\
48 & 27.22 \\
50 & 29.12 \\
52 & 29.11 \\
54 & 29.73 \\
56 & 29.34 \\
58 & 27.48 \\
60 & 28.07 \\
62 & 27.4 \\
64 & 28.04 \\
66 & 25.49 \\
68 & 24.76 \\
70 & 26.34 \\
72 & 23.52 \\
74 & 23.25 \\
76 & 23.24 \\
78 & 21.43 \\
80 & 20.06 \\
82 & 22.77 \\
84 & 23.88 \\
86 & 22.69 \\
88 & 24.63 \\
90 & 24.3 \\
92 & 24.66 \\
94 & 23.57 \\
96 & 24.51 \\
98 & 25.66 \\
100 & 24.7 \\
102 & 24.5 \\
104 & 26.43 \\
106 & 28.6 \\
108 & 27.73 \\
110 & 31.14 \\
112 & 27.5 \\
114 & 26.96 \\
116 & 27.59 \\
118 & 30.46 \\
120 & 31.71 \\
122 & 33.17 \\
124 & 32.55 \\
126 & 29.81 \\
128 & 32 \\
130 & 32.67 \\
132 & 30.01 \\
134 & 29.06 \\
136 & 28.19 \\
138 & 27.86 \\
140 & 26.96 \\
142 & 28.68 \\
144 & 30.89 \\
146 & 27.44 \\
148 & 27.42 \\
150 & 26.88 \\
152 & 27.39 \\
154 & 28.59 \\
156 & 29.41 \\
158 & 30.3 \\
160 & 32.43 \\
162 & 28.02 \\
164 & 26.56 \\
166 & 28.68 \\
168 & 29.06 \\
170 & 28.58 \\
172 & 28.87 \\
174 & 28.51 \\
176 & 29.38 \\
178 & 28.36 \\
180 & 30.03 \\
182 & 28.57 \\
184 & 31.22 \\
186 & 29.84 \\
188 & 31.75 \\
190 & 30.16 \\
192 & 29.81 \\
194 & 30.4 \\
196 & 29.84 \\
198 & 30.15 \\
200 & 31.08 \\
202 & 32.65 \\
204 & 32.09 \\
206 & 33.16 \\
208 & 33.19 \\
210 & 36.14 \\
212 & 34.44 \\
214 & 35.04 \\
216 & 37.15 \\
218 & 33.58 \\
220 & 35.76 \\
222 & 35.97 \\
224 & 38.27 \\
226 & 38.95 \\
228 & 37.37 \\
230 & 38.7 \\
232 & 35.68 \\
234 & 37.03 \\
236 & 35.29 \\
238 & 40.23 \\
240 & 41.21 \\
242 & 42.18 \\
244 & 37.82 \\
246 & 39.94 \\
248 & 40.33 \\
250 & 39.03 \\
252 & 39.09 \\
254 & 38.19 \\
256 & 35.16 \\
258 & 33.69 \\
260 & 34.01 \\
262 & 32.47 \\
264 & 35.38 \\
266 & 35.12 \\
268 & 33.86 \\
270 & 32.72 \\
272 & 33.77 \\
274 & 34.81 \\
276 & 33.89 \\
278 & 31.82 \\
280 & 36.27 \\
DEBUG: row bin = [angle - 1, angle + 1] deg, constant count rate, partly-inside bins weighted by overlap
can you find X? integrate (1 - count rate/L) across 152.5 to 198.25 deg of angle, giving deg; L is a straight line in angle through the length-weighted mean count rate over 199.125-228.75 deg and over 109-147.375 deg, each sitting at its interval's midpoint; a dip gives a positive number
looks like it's 4.4 deg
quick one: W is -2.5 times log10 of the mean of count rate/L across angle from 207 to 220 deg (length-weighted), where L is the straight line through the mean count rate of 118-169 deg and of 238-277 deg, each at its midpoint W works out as -0.037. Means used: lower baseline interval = 29.4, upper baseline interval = 36.6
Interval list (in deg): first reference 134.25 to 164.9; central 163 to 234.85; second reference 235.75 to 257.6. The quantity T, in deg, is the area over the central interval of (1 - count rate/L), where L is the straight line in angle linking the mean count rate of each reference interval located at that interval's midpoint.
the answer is 3.2 deg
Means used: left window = 28.5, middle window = 32.4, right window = 38.9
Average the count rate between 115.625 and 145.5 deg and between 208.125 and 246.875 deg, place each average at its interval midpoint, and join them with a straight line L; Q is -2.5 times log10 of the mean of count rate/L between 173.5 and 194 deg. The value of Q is 0.14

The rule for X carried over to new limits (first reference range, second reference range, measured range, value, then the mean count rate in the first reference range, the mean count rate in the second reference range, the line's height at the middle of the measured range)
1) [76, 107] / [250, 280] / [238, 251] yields -2.6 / 24.1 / 34.8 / 33.5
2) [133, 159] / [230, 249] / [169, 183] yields 1.3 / 28.4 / 38.8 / 31.7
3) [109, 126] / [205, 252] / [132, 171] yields 4.5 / 30.1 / 37.3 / 32.3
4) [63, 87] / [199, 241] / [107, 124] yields -1.6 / 23.8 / 35.9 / 27.2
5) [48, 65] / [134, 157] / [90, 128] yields 0.6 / 28.5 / 28.2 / 28.3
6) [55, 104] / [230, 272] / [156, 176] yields 1.2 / 24.8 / 36.9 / 30.9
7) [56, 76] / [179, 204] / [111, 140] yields -1.7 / 26.1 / 30.5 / 28.2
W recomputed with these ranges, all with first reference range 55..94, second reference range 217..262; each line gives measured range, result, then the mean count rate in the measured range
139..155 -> 0.087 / 28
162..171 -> 0.133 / 28.2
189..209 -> 0.104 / 31.3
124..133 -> -0.085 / 31.3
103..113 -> -0.036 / 28.3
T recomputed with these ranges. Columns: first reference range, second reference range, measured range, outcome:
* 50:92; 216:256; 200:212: 0.8 deg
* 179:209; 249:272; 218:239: -2.5 deg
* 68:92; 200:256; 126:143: -0.7 deg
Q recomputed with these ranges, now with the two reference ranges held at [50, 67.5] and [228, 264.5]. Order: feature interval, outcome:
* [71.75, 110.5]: 0.21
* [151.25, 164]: 0.14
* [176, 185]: 0.16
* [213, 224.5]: 0.01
